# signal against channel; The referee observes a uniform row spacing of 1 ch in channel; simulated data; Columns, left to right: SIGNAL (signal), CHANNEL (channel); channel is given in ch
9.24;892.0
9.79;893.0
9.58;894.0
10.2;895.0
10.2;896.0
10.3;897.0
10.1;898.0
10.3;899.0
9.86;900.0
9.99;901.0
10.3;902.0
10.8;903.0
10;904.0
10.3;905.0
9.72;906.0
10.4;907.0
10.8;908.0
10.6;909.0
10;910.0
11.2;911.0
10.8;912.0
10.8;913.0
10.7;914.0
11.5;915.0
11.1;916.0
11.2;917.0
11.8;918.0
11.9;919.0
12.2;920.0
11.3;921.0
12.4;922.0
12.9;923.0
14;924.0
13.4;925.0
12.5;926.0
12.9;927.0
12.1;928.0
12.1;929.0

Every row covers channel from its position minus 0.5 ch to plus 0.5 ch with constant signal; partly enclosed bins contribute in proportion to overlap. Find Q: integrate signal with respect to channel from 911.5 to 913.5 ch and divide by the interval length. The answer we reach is 10.8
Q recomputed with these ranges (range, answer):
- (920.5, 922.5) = 11.9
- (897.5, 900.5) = 10.1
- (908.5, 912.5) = 10.6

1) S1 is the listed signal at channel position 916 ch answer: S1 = 11.1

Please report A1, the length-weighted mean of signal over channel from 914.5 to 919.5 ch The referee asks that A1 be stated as 11.5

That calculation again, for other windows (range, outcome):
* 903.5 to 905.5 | 10.2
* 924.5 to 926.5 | 12.9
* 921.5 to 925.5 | 13.2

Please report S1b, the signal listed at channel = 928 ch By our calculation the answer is 12.1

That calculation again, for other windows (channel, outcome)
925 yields 13.4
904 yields 10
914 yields 10.7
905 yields 10.3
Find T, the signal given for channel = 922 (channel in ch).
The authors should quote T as 12.4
